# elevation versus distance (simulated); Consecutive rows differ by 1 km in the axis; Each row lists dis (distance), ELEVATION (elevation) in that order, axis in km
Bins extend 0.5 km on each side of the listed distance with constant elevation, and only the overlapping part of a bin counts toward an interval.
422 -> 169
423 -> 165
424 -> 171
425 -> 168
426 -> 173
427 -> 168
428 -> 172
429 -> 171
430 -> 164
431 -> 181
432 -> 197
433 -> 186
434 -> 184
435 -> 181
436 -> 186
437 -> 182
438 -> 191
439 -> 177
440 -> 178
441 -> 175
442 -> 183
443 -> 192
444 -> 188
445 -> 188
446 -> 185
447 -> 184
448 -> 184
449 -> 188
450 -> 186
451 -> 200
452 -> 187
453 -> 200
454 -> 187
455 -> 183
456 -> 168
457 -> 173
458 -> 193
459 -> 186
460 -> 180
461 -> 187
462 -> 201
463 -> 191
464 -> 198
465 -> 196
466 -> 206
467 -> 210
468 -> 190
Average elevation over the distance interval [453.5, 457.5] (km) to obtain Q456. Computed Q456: 178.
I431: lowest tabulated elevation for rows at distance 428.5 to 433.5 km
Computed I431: 164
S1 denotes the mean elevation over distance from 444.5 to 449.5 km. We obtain 186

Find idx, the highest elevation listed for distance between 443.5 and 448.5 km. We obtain 188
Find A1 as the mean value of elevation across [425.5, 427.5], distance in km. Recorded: 170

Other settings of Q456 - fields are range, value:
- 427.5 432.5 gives 177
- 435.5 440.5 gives 183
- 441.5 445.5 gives 188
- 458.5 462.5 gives 188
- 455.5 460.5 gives 180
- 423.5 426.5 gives 171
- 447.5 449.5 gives 186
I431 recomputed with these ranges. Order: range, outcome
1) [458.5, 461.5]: 180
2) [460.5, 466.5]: 187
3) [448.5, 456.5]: 168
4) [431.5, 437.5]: 181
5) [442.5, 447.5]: 184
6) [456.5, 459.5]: 173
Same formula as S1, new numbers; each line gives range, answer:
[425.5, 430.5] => 170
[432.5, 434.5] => 185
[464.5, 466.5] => 201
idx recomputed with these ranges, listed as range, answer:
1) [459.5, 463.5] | 201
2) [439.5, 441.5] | 178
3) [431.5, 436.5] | 197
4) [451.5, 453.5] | 200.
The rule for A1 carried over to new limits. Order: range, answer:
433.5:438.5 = 185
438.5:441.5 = 177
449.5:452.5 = 191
